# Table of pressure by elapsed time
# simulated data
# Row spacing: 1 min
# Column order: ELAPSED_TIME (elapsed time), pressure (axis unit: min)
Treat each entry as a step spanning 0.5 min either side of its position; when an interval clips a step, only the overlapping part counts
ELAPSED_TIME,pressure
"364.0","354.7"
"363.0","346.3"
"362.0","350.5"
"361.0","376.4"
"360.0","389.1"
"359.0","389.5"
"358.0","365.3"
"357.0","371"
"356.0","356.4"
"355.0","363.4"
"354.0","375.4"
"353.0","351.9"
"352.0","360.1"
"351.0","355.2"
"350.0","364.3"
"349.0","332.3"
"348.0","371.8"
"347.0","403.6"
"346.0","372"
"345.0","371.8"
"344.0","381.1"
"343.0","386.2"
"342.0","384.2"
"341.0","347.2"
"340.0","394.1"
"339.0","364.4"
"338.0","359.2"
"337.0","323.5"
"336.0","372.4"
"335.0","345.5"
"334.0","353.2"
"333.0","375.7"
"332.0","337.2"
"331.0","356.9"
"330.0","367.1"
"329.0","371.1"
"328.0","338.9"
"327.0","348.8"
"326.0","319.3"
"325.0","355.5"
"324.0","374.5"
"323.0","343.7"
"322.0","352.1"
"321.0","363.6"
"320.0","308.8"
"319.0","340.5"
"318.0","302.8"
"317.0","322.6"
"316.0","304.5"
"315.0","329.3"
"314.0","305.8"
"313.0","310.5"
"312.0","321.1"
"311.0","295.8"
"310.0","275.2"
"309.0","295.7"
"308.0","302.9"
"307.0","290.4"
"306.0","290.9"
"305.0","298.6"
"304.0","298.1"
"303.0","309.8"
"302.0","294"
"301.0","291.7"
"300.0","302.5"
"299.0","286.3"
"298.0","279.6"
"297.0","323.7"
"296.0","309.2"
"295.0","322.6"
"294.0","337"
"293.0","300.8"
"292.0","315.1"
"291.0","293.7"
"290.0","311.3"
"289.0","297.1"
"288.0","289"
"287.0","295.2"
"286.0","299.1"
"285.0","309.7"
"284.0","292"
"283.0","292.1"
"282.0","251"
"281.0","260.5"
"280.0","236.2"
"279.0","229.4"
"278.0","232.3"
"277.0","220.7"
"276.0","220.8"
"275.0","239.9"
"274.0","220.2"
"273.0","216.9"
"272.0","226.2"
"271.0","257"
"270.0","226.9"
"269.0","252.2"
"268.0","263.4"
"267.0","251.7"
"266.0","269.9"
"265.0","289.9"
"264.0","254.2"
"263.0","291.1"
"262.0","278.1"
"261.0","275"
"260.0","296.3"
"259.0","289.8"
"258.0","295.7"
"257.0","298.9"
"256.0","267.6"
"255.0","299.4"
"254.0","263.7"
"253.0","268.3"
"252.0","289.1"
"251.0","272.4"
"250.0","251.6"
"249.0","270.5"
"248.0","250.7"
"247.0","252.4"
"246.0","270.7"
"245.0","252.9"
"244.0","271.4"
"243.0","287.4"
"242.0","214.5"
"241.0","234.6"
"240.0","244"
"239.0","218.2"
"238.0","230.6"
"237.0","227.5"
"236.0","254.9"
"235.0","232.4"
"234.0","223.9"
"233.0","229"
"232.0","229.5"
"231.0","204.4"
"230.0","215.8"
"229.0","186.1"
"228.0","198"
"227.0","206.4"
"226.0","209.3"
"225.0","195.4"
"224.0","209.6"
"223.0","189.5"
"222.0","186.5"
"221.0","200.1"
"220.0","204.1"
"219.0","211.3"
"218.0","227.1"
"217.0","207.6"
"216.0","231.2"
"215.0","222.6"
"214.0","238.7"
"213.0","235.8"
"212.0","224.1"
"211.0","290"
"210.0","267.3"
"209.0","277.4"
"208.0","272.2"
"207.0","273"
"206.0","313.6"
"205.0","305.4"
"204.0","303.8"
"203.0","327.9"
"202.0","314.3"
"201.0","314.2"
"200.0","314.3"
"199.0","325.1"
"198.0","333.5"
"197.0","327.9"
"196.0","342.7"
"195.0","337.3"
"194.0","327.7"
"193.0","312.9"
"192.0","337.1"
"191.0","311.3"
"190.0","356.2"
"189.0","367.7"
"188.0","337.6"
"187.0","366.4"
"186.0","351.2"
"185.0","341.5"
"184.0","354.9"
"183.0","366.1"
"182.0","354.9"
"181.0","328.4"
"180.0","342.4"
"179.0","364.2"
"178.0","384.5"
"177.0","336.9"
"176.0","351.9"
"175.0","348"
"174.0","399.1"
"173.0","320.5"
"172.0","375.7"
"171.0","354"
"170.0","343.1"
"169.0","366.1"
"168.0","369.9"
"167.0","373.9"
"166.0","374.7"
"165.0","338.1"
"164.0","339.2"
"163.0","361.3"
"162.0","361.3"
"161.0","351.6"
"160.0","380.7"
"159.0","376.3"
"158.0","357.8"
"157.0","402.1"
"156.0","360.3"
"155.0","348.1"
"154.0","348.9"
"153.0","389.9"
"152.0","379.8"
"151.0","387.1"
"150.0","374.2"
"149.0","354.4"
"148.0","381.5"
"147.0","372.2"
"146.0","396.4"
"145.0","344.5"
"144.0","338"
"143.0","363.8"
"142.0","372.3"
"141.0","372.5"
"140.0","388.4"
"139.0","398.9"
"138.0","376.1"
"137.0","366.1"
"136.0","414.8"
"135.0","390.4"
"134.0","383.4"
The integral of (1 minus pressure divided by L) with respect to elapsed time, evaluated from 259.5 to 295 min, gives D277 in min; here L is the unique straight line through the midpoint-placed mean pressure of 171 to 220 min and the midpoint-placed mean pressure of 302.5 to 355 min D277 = 6.6 min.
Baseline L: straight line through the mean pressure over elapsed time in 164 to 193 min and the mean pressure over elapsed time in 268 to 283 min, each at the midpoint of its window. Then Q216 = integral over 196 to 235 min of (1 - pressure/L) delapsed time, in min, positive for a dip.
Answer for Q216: 7.7 min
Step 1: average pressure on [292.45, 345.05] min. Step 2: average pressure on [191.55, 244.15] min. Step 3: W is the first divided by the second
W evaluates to 1.3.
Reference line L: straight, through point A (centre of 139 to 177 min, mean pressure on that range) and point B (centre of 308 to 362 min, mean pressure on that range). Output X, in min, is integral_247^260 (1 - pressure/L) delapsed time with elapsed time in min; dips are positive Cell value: 2.9 min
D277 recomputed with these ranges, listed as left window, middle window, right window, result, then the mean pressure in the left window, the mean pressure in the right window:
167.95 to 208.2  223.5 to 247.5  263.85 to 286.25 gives 5.1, 339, 252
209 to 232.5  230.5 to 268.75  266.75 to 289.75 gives -3.5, 218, 256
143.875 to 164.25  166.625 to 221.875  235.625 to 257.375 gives 1.5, 368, 258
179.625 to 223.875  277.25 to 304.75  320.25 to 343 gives 3.8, 294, 357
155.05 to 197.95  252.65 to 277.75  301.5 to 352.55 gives 6.1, 353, 340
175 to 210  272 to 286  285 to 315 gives 2.7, 331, 302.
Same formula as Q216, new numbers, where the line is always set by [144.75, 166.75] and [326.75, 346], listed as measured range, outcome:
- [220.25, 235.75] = 6.66 min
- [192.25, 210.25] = 2.69 min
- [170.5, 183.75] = 0.40 min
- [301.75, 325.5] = 3.06 min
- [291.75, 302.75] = 1.76 min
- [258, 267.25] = 2.17 min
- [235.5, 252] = 5.14 min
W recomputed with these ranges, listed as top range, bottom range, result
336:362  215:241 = 1.71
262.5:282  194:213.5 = 0.82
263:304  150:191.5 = 0.76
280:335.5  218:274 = 1.29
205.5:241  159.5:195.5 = 0.65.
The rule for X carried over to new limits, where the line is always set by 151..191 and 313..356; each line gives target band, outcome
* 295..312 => 2.7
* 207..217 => 3.0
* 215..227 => 5.0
